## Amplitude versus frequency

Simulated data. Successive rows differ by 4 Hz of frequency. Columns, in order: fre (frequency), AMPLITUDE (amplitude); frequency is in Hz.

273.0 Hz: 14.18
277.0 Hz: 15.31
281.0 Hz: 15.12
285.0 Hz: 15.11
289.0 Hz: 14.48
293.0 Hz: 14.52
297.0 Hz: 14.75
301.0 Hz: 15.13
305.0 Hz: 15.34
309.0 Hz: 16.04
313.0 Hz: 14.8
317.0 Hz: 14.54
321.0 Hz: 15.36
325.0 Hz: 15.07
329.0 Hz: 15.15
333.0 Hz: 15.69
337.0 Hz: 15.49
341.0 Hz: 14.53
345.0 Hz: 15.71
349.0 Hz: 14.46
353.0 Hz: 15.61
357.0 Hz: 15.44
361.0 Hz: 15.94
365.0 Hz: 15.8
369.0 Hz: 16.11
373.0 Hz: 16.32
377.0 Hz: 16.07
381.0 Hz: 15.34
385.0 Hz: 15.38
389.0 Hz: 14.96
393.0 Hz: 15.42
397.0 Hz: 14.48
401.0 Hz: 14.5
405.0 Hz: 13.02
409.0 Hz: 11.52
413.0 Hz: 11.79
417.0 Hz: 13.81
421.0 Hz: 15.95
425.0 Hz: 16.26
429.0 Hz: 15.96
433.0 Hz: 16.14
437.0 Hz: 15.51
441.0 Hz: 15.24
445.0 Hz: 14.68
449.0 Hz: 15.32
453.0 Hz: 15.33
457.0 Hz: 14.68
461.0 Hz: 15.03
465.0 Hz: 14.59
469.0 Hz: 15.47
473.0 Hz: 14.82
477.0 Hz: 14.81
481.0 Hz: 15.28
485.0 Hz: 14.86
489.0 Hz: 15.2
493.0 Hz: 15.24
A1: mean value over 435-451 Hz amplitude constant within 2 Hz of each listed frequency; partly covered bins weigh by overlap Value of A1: 15.2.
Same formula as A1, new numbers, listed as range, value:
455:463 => 14.9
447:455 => 15.3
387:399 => 15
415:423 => 14.9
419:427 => 16.1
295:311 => 15.3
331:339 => 15.6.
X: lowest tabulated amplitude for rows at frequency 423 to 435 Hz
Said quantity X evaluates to 15.96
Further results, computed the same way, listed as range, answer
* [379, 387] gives 15.34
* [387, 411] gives 11.52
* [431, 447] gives 14.68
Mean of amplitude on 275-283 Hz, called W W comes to 15.2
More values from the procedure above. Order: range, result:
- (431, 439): 15.8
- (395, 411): 13.4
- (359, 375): 16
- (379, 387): 15.4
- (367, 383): 16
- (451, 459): 15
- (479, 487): 15.1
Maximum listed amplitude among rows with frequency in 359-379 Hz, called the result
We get 16.32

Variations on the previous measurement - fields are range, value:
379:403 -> 15.42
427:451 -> 16.14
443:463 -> 15.33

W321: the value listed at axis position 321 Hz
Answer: 15.36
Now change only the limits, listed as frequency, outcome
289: 14.48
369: 16.11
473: 14.82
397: 14.48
